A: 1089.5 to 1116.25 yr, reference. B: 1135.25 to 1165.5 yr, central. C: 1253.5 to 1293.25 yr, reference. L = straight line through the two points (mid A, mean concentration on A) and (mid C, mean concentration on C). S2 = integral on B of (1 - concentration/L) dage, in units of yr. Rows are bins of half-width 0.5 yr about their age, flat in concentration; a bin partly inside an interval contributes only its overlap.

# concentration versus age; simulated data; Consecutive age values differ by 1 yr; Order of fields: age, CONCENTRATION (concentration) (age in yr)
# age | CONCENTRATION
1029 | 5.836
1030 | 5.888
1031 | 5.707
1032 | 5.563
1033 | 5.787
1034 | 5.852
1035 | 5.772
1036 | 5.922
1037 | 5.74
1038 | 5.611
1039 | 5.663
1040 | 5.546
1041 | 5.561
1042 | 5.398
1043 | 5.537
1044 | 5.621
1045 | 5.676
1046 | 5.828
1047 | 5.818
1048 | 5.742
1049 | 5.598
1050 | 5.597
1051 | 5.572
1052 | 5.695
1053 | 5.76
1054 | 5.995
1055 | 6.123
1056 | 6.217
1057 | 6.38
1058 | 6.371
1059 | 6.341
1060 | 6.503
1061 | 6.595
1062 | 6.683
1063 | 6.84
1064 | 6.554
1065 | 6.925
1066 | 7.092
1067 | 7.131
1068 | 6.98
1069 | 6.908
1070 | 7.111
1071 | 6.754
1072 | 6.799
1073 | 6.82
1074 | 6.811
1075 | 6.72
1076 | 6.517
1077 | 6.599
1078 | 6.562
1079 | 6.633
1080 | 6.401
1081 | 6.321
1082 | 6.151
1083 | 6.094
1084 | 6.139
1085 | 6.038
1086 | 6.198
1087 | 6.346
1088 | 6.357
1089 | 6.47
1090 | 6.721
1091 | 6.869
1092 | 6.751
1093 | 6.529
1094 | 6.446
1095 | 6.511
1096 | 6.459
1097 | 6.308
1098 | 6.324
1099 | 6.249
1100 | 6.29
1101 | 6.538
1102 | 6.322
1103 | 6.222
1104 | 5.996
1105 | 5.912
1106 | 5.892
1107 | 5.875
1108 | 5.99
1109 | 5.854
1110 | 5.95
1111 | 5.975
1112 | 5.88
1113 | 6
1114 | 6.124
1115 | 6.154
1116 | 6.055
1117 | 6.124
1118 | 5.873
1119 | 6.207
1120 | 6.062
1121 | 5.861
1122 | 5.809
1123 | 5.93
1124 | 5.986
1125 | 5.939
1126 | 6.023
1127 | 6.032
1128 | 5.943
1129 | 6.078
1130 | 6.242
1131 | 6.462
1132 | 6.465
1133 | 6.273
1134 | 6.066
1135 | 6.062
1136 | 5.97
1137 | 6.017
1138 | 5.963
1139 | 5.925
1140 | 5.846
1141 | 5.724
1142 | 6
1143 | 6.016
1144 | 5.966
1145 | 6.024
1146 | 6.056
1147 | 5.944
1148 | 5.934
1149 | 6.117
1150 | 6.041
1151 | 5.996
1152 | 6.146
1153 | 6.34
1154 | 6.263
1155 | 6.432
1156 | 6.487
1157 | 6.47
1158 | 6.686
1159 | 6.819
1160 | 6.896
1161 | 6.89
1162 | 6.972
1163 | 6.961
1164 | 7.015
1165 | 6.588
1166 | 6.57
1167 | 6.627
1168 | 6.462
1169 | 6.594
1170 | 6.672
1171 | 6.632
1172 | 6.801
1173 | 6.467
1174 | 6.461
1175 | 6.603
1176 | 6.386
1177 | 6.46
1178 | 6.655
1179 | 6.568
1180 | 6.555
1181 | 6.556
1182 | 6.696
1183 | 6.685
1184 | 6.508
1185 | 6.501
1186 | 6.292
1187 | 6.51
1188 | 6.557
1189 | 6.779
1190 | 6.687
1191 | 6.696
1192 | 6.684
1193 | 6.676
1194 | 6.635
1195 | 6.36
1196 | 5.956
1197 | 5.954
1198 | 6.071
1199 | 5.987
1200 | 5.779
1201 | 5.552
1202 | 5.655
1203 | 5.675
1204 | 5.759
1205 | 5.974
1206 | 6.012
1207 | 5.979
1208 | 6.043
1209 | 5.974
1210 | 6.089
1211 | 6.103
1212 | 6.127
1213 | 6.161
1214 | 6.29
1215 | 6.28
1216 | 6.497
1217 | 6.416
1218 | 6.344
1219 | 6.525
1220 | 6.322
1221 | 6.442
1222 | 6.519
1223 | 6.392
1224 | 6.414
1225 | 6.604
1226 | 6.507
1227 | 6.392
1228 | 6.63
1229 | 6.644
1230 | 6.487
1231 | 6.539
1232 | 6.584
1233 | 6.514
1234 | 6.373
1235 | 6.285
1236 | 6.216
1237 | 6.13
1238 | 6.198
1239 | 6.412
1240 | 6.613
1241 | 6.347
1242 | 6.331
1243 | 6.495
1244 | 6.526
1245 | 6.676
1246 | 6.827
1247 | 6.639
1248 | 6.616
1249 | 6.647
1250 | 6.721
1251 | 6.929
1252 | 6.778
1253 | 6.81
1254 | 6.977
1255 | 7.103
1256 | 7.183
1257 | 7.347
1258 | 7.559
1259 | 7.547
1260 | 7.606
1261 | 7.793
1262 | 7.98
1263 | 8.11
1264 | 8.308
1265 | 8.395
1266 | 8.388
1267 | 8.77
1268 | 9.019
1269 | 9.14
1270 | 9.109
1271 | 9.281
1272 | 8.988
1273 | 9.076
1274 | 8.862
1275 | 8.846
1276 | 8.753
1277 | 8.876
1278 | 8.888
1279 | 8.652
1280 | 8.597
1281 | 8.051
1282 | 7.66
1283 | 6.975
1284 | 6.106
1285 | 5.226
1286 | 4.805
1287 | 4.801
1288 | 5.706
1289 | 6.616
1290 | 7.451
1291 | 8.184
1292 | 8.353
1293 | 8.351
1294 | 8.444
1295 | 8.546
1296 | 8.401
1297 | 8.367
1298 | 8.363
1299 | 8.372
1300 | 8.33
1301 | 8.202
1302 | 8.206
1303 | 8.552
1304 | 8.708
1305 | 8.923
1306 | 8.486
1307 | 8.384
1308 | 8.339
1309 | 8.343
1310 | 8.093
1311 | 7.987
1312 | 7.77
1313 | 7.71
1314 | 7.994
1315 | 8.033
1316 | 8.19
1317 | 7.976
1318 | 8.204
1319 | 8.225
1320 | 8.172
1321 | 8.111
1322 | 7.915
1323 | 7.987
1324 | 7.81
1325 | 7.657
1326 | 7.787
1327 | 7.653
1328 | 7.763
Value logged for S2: 1.8 yr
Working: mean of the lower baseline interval 6.23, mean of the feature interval 6.28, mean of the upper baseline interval 7.83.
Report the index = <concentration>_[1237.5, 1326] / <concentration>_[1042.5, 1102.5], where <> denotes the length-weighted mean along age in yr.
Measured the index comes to 1.22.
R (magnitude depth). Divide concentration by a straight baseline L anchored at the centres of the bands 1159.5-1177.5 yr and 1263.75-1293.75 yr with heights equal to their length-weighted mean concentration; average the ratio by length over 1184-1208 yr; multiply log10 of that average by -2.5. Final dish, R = 0.13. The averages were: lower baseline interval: 6.67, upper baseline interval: 7.94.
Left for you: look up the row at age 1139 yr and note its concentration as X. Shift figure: 5.925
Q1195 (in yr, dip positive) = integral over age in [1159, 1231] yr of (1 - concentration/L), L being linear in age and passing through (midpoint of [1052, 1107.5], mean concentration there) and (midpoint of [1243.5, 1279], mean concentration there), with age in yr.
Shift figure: 9.1 yr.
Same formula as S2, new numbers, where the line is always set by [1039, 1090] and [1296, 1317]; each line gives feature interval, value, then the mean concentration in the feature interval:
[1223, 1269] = 4.6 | 6.99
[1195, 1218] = 4.4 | 6.03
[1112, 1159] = 5.3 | 6.1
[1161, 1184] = 1.7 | 6.64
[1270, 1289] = 0.8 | 7.68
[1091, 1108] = 0.7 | 6.3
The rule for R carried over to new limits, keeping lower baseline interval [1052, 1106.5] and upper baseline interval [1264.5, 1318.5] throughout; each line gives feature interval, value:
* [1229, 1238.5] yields 0.20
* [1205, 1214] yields 0.22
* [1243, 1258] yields 0.14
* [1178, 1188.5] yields 0.11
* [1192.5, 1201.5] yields 0.20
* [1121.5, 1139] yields 0.13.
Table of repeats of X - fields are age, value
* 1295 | 8.546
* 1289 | 6.616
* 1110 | 5.95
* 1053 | 5.76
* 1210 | 6.089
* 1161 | 6.89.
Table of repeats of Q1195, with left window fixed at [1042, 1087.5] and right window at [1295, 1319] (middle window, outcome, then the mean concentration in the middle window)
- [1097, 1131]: 3.32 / 6.06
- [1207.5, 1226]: 3.01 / 6.31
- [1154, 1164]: 0.50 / 6.73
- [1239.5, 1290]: 2.84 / 7.48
